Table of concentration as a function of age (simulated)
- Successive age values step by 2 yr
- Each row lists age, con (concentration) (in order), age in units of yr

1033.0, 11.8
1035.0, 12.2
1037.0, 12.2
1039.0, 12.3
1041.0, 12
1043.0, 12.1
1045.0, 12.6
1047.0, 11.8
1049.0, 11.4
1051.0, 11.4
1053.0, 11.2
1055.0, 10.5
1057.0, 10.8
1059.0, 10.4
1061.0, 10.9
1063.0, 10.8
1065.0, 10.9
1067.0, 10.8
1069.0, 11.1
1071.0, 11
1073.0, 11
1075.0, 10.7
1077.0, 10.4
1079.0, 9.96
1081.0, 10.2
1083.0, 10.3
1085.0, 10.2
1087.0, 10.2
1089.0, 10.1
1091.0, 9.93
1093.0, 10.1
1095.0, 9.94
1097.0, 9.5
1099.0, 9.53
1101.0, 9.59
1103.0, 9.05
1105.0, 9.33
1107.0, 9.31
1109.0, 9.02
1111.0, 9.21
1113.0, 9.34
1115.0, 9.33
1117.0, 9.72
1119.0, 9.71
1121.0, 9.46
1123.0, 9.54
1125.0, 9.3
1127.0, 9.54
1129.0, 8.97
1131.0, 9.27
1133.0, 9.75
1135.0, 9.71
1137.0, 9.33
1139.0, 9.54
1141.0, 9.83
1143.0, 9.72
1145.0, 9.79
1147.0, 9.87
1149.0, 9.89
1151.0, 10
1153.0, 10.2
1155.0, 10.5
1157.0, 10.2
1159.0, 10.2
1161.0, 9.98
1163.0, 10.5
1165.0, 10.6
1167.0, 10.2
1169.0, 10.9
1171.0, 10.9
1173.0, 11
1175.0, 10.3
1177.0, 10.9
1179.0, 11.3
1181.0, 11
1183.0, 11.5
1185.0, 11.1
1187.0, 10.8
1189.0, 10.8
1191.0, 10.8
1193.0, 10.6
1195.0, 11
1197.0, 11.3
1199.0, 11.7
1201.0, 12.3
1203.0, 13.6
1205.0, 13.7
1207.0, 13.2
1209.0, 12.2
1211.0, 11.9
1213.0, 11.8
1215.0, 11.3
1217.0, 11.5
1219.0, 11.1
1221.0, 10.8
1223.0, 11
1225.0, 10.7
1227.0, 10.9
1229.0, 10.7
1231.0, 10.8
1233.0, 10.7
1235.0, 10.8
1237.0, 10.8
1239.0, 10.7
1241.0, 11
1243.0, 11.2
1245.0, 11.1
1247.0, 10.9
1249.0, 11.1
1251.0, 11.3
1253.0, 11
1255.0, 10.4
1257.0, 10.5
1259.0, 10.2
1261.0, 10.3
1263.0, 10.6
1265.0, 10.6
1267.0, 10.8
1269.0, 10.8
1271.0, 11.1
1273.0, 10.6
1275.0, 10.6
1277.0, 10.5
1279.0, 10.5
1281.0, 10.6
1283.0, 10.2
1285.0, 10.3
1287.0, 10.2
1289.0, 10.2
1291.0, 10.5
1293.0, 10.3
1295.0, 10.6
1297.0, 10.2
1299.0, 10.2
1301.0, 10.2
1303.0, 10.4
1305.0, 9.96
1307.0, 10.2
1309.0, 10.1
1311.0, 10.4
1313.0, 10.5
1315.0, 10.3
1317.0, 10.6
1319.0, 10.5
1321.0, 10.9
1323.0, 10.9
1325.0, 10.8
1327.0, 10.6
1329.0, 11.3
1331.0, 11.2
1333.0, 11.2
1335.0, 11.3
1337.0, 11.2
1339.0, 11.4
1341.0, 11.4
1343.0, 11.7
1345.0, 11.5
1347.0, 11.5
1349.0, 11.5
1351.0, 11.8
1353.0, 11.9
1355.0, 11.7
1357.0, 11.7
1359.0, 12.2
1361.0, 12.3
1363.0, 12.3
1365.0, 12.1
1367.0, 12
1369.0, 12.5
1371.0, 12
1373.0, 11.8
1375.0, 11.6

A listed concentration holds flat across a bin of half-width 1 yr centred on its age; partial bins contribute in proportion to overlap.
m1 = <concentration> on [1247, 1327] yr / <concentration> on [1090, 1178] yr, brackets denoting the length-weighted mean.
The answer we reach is 1.07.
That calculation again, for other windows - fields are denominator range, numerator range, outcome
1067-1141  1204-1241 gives 1.16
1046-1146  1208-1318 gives 1.07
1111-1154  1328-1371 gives 1.22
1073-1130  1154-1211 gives 1.15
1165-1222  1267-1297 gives 0.92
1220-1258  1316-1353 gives 1.03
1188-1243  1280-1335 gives 0.92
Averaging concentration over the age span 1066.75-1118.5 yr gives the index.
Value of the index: 9.94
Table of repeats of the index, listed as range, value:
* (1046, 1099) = 10.6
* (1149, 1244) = 11.1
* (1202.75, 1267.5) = 11.2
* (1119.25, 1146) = 9.52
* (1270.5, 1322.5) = 10.4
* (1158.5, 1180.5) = 10.6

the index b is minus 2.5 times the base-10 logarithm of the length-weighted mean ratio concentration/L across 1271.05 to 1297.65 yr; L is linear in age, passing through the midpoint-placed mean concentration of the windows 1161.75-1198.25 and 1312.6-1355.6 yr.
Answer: 0.06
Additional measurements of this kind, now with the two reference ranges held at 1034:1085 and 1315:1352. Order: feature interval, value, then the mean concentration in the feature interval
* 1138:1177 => 0.093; 10.2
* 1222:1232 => 0.033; 10.8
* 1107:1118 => 0.194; 9.32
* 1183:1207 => -0.050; 11.7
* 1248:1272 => 0.043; 10.7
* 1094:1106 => 0.174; 9.49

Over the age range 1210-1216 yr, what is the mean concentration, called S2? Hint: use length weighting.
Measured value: 11.7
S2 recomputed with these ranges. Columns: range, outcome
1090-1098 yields 9.87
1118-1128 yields 9.51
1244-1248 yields 11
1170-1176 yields 10.7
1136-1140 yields 9.43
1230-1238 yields 10.8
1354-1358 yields 11.7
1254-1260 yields 10.4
